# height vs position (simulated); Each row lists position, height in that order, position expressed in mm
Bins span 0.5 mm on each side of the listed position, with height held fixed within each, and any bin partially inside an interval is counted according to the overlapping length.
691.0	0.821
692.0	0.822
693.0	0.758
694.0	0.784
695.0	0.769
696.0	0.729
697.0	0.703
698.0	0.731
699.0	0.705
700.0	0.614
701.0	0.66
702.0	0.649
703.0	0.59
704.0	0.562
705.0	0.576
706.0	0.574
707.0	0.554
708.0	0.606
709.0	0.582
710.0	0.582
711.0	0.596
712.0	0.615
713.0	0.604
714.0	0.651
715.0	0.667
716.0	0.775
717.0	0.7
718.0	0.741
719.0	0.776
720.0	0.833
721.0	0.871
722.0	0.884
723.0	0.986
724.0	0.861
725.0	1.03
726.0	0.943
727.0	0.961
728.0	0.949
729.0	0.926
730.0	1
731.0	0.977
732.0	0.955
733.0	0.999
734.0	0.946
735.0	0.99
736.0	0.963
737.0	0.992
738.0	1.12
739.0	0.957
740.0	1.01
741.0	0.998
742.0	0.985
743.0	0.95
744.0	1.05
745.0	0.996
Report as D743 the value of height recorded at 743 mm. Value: 0.95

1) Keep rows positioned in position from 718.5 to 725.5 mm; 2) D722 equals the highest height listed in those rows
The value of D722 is 1.03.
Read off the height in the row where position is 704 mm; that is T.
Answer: 0.562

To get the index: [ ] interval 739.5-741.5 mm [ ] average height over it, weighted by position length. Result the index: 1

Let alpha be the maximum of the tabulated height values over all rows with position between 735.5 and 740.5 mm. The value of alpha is 1.12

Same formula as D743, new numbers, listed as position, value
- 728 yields 0.949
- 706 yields 0.574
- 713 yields 0.604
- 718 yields 0.741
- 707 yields 0.554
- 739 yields 0.957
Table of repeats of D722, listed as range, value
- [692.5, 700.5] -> 0.784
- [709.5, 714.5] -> 0.651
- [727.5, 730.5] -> 1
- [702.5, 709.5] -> 0.606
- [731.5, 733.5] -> 0.999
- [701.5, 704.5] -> 0.649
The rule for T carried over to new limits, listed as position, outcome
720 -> 0.833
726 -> 0.943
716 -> 0.775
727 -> 0.961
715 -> 0.667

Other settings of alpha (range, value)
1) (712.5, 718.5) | 0.775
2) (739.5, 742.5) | 1.01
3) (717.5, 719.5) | 0.776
